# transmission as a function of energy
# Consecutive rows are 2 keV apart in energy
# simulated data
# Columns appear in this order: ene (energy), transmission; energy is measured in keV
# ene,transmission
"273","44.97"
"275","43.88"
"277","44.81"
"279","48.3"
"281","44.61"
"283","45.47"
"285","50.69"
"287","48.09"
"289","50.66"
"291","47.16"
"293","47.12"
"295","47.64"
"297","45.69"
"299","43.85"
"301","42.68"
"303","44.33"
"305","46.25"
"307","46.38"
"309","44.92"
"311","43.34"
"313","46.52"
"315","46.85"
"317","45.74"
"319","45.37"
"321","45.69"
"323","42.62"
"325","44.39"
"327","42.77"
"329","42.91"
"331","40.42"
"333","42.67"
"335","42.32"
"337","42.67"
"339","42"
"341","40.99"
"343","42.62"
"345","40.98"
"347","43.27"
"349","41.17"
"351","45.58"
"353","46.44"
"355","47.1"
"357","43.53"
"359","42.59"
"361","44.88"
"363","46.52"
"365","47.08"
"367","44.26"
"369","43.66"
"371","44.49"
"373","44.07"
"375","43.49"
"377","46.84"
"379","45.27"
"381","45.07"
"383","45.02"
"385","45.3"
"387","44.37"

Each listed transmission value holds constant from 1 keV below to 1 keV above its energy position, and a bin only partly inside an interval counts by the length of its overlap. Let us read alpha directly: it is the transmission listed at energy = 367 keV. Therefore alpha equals 44.26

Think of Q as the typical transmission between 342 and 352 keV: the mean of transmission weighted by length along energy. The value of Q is 42.7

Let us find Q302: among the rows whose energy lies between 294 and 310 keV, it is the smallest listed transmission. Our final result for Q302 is 42.68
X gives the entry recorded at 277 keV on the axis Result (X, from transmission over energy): 44.81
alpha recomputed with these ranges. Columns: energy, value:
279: 48.3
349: 41.17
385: 45.3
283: 45.47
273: 44.97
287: 48.09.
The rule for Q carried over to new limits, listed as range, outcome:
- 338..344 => 41.9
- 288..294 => 48.3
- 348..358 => 44.8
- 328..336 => 42.1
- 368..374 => 44.1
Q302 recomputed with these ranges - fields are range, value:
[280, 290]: 44.61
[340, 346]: 40.98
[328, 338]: 40.42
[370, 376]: 43.49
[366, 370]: 43.66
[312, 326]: 42.62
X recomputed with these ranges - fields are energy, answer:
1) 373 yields 44.07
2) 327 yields 42.77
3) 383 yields 45.02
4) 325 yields 44.39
